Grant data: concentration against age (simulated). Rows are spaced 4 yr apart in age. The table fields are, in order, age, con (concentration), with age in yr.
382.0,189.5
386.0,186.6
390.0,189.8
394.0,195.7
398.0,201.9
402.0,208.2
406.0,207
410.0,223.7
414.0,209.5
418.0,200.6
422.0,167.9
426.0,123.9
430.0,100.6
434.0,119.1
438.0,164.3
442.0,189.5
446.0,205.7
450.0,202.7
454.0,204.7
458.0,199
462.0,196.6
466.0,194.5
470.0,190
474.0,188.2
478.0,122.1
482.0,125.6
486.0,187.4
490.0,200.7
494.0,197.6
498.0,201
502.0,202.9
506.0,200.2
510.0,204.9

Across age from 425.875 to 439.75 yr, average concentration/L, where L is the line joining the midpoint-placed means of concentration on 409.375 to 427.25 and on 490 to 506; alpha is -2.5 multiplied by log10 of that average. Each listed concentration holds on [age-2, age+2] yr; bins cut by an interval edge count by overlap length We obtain 0.426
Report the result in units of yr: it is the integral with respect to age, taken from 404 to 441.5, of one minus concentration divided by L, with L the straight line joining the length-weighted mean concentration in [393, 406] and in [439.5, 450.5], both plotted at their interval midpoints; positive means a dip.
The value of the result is 5.81 yr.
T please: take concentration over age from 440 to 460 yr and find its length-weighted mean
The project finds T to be 200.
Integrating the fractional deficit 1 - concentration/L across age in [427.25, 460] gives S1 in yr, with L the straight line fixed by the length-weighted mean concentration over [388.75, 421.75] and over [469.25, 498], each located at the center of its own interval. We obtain 2.8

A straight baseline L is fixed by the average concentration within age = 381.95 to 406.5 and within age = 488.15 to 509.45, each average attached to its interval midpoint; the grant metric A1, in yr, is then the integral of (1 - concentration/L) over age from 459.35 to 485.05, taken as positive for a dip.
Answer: 3.7 yr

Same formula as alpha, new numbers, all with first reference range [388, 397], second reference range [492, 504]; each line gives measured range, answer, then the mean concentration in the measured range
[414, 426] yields 0.099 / 178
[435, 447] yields 0.102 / 179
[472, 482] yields 0.313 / 149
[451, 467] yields -0.007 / 199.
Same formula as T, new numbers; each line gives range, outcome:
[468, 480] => 167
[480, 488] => 156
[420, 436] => 128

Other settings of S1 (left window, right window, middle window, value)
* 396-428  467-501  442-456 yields -1.3 yr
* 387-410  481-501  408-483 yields 7.0 yr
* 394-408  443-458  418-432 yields 4.3 yr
